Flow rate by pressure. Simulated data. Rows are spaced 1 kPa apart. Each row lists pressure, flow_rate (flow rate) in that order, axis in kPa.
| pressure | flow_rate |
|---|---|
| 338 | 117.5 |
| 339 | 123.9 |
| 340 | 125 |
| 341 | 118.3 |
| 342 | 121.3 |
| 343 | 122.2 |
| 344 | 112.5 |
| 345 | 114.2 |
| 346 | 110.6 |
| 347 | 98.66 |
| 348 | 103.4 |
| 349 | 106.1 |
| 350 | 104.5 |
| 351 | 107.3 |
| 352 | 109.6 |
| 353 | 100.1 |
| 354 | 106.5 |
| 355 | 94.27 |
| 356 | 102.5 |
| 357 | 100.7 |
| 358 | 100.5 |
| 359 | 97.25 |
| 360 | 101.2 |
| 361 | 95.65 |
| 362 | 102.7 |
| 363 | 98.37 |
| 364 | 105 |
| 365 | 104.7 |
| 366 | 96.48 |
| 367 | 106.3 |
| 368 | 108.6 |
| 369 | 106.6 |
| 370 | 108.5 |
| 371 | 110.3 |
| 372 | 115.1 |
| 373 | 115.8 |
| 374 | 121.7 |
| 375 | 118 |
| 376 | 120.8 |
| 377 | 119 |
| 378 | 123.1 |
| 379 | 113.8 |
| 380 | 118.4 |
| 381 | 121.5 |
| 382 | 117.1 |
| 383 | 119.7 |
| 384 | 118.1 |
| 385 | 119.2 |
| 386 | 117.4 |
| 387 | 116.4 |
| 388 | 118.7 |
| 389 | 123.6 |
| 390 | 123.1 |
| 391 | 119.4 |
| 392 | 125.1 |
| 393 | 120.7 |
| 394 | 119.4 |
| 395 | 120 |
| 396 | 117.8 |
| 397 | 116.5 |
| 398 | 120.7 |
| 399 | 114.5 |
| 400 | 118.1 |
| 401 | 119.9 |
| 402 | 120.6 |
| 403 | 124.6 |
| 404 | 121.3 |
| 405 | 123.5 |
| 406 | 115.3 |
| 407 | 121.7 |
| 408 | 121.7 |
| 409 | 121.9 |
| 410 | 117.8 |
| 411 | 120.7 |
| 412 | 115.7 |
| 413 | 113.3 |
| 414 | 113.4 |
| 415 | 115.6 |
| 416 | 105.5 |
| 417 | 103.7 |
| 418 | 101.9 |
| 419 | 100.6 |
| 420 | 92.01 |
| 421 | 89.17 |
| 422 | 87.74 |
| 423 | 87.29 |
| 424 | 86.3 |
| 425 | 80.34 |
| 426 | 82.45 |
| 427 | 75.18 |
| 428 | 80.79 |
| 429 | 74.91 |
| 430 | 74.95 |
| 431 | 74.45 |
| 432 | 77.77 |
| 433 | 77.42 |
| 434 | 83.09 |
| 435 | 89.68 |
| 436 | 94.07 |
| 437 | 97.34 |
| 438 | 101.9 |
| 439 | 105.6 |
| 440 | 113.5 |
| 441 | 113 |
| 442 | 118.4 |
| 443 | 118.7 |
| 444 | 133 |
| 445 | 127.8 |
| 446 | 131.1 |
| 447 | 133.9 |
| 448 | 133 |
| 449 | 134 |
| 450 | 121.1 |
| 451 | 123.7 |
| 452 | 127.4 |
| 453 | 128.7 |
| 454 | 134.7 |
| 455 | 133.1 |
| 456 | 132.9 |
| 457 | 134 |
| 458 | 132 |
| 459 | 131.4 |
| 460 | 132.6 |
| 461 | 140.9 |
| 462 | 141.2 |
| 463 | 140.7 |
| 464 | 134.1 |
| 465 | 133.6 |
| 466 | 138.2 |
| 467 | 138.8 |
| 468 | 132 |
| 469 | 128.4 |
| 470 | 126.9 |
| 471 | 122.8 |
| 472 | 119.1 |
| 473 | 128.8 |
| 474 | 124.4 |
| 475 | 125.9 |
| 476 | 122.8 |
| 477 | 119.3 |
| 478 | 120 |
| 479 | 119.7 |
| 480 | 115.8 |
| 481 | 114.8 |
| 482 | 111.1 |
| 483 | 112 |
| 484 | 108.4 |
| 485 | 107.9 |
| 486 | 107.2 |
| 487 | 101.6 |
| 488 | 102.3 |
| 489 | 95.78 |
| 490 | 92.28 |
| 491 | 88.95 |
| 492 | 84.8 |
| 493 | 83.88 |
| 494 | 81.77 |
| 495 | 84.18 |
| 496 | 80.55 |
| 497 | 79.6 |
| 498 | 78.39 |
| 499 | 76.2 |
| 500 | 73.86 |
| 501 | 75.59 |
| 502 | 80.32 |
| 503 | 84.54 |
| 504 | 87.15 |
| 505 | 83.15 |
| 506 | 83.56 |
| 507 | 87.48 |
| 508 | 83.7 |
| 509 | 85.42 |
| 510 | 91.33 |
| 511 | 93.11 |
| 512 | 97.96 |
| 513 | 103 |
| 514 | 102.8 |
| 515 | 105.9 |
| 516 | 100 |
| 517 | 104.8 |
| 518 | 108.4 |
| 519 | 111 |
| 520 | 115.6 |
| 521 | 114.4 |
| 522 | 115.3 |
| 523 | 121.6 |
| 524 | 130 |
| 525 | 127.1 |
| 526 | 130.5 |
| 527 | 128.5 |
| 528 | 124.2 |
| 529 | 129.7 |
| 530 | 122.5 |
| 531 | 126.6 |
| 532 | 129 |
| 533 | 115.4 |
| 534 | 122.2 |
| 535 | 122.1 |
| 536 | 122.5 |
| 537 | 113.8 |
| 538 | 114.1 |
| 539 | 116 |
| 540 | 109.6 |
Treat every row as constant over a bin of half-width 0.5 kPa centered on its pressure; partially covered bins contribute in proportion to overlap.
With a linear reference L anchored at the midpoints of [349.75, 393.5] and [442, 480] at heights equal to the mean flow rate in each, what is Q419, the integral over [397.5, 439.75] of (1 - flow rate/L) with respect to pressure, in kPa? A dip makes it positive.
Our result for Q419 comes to 6.6 kPa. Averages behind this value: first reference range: 111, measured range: 102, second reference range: 129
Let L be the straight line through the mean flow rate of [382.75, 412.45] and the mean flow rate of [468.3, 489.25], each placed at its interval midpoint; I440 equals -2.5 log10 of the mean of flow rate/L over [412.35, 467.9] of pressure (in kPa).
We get 0.06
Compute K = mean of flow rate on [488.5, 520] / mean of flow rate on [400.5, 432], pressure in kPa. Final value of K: 0.88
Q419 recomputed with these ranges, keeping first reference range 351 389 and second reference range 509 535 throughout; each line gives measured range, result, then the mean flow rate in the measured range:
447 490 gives -4.36 kPa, 124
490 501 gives 3.12 kPa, 81.5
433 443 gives 0.95 kPa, 101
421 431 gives 2.73 kPa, 81.2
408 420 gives -0.01 kPa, 111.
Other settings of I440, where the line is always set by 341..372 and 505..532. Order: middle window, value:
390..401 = -0.12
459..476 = -0.21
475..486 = -0.07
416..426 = 0.16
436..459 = -0.15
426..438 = 0.28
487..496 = 0.21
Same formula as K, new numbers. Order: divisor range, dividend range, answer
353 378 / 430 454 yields 1.04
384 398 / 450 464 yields 1.11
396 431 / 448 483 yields 1.22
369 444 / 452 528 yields 1.01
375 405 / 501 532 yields 0.88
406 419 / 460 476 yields 1.15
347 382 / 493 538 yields 0.96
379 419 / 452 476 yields 1.12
